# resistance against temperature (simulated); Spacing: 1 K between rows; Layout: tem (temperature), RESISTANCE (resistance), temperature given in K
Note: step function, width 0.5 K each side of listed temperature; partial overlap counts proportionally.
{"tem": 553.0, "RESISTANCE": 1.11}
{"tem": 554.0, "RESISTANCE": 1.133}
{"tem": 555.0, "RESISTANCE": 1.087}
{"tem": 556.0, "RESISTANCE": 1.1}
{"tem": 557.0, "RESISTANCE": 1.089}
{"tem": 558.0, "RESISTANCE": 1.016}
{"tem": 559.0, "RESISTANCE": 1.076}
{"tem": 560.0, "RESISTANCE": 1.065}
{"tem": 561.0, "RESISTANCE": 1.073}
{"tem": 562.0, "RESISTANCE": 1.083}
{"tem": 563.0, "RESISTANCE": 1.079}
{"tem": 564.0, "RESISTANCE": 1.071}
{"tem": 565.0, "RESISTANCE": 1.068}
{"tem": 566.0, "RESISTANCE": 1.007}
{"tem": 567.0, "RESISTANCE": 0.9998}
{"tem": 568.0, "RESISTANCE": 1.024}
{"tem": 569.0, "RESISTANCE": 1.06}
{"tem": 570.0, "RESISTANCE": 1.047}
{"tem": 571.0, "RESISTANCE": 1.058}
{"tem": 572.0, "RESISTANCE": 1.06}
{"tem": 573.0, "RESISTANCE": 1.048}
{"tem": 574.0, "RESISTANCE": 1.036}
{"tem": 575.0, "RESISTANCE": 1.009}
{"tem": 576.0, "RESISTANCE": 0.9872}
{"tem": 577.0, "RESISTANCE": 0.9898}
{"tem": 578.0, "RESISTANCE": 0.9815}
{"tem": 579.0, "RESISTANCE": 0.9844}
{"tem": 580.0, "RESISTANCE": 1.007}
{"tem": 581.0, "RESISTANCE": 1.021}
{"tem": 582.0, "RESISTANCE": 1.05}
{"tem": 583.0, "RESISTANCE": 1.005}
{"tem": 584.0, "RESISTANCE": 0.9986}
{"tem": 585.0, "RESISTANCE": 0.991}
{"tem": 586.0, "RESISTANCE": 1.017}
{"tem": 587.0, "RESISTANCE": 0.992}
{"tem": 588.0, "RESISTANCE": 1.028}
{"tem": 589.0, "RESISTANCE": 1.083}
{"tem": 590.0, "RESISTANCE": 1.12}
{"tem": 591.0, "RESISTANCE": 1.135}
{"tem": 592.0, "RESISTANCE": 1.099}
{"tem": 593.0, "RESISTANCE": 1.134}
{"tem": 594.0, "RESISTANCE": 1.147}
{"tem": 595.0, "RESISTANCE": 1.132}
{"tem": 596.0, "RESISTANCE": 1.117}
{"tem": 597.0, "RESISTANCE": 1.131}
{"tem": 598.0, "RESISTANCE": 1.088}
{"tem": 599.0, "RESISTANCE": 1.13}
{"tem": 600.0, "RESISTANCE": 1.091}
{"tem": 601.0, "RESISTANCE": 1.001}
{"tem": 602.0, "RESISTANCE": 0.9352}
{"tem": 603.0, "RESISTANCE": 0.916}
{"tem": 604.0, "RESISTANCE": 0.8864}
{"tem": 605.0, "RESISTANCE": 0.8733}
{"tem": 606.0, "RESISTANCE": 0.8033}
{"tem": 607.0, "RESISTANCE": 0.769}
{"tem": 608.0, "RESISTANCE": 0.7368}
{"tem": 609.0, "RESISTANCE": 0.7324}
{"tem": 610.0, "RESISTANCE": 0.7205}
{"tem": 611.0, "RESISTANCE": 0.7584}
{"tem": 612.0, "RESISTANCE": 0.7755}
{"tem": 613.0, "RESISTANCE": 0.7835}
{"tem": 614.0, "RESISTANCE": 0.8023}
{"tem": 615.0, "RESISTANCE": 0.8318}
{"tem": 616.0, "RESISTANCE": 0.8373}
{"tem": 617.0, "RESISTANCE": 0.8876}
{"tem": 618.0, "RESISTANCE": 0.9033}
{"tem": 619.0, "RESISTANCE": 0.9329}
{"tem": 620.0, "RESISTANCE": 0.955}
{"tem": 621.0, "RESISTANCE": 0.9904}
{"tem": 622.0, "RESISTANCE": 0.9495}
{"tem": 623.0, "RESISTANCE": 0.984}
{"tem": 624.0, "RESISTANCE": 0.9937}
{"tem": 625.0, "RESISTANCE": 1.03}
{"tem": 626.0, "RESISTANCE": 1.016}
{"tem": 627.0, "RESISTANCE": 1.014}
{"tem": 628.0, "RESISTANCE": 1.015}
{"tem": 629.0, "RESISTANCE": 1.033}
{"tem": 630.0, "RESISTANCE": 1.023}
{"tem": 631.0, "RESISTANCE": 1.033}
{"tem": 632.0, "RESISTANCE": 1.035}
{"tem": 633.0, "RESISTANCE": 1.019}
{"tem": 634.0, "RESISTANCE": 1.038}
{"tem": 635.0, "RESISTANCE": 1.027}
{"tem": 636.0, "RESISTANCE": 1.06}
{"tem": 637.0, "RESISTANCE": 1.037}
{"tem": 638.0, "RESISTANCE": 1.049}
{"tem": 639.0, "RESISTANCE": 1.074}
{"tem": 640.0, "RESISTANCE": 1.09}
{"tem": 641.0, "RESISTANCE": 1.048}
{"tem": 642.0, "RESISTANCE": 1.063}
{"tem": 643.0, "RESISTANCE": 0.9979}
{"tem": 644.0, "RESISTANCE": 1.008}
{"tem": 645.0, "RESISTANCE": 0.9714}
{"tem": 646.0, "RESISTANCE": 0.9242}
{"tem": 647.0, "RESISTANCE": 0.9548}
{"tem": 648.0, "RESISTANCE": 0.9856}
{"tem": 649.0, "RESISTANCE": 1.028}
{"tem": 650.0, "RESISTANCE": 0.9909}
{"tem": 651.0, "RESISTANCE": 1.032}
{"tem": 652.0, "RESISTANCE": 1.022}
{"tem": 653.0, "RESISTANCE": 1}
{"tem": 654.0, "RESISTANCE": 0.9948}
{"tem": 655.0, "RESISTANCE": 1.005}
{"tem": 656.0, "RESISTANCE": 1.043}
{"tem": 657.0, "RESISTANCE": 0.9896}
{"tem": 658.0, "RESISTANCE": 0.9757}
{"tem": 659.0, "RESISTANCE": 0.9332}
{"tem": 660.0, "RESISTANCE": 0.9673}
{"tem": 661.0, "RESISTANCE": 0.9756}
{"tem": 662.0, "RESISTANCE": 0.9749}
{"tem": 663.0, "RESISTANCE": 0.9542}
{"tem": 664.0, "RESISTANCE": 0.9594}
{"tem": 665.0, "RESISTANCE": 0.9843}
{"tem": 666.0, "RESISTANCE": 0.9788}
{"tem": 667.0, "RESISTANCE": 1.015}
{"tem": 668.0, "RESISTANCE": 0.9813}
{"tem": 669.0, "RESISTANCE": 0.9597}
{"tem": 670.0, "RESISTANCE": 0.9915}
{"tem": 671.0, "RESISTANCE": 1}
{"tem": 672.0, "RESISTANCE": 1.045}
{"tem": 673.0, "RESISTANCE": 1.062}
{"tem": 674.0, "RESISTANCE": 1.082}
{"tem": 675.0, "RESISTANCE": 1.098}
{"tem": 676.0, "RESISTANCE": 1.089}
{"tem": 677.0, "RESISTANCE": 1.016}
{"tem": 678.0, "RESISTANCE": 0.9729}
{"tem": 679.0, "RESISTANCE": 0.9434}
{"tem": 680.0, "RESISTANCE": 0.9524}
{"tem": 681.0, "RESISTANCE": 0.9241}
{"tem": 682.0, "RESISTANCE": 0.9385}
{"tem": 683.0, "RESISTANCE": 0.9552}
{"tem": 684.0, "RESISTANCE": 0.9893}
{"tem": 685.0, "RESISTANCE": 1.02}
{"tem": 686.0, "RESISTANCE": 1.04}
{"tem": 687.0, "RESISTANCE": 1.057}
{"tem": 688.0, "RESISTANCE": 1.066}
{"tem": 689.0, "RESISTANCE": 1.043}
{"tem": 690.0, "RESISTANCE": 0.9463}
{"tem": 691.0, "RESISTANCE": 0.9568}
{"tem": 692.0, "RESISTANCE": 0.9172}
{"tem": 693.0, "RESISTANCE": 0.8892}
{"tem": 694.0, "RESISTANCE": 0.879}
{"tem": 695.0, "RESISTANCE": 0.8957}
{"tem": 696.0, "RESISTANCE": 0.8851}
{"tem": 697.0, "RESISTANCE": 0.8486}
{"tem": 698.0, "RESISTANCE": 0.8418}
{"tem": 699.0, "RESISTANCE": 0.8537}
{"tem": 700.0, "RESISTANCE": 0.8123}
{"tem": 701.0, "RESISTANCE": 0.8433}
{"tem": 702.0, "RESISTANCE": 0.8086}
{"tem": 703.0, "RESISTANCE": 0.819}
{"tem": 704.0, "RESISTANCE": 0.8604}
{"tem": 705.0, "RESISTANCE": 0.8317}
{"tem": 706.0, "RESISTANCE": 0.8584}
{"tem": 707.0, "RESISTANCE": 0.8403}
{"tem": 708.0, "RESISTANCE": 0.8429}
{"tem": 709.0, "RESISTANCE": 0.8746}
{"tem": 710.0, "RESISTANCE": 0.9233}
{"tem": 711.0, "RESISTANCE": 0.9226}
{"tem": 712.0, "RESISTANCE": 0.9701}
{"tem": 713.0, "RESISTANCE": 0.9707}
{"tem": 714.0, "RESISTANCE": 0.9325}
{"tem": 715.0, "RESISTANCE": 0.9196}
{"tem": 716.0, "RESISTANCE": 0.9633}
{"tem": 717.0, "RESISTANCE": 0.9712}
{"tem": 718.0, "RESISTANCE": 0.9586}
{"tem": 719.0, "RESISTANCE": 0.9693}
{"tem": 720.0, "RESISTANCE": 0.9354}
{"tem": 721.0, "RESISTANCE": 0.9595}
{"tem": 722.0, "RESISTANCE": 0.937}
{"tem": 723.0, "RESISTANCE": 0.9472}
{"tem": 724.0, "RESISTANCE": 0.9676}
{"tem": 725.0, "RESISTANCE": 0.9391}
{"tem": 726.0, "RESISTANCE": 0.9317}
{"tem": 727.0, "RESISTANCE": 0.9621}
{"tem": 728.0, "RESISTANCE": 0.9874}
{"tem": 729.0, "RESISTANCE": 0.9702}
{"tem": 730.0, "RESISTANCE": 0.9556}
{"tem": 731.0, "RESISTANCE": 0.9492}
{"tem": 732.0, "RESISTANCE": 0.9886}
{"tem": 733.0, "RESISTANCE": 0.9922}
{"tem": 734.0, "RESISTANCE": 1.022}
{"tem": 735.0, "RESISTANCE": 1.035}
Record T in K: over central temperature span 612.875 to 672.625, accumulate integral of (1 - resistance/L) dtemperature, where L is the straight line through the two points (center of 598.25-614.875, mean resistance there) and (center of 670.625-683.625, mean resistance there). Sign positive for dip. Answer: -3.45 K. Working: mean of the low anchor 0.86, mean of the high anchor 1.01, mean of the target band 0.988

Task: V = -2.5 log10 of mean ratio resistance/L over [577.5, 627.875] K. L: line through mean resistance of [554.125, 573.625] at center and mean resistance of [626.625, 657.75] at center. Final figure 0.08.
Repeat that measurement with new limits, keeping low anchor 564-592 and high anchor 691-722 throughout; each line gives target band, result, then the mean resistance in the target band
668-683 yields -0.084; 1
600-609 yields 0.155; 0.87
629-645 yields -0.074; 1.04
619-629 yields -0.011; 0.993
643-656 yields -0.044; 0.995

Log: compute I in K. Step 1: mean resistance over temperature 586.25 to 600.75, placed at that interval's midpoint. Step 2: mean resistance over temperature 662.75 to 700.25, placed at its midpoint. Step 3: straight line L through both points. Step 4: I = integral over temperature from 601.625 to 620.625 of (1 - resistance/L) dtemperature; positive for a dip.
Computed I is 4.2 K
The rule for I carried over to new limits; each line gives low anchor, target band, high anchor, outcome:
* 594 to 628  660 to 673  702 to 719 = -1.0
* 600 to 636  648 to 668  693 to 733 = -1.6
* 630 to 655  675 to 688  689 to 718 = -0.8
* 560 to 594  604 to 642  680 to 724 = 2.3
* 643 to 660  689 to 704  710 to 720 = 1.3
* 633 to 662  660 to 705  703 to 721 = 0.1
